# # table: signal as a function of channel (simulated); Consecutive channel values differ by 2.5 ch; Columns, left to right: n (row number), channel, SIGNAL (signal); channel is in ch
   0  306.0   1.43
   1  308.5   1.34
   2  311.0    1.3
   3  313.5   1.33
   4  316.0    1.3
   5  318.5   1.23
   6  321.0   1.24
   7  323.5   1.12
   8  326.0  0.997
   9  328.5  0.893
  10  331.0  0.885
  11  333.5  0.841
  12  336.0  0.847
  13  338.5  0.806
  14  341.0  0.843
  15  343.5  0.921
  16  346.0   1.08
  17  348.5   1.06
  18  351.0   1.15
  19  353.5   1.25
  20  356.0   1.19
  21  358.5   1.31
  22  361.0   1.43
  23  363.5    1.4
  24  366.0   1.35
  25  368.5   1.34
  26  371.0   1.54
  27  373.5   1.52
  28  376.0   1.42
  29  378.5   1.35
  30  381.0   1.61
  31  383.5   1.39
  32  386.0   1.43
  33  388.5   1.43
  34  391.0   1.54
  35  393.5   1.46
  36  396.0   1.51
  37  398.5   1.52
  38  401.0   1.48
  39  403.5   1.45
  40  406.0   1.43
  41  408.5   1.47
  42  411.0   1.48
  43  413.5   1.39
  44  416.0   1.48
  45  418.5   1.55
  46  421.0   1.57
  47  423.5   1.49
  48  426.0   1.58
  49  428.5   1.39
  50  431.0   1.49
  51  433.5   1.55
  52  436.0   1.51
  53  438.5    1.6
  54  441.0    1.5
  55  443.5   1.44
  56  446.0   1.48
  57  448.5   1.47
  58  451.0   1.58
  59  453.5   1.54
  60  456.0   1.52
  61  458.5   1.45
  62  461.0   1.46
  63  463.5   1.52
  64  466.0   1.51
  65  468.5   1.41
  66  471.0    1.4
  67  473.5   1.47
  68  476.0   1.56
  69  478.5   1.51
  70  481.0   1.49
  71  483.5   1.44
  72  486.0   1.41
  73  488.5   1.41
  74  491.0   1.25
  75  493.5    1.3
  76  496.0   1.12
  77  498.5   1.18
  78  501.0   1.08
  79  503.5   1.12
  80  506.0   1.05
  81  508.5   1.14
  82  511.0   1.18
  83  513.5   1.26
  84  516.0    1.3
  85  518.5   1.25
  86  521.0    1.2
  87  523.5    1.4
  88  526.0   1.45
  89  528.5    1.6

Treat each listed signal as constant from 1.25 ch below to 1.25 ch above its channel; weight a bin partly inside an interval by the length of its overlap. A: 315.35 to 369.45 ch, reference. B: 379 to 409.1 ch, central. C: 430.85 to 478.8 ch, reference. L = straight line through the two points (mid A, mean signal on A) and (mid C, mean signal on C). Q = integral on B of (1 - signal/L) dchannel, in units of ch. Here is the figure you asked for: -4.4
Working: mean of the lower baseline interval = 1.11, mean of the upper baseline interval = 1.5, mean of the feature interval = 1.47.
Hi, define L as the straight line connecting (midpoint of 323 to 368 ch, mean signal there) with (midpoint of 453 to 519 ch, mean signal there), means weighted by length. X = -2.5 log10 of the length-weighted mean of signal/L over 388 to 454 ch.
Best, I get -0.22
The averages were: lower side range 1.08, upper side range 1.34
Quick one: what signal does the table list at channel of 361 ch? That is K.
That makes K 1.43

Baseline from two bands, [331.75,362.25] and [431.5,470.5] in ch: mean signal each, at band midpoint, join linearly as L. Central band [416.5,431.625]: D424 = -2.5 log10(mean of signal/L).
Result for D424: -0.094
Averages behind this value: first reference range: 1.06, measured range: 1.51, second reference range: 1.5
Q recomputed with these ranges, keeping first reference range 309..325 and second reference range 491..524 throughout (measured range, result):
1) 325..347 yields 6.2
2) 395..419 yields -4.8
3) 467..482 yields -3.3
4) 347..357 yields 0.7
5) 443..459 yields -3.8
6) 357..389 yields -4.8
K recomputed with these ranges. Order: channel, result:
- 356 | 1.19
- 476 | 1.56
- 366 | 1.35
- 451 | 1.58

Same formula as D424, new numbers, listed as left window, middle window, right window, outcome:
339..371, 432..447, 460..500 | -0.137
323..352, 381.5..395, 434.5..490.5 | -0.245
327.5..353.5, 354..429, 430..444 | -0.167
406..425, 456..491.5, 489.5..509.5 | -0.158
